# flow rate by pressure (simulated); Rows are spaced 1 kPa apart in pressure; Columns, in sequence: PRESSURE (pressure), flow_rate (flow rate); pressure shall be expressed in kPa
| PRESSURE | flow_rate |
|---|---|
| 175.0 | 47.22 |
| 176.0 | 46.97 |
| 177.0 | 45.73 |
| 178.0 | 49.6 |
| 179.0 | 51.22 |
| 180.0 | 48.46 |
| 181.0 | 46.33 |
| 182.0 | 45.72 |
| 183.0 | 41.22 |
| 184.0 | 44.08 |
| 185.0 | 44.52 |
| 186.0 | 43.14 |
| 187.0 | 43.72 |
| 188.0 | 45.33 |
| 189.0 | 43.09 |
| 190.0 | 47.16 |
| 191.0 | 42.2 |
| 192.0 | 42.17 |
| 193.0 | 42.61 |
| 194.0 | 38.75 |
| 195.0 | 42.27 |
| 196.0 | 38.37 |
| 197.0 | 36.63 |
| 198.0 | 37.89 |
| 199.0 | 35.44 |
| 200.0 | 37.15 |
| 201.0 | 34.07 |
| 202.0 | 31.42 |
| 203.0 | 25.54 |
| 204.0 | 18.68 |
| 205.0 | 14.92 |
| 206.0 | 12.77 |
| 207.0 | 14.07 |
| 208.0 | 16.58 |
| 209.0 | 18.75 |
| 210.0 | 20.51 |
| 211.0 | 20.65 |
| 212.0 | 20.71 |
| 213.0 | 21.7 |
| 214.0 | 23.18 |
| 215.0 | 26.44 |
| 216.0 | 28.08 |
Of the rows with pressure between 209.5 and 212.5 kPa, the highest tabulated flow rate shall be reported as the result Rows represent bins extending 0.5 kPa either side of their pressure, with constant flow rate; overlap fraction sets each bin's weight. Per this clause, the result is 20.71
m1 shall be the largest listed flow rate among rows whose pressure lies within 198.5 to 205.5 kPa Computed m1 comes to 37.15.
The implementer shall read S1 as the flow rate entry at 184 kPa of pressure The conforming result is 44.08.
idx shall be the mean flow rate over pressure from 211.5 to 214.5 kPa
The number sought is 21.9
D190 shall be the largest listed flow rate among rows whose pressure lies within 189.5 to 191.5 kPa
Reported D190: 47.16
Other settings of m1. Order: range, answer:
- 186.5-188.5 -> 45.33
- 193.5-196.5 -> 42.27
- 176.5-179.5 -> 51.22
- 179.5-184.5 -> 48.46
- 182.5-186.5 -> 44.52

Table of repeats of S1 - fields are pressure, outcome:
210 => 20.51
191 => 42.2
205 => 14.92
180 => 48.46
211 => 20.65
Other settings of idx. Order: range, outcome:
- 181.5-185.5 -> 43.9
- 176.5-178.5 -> 47.7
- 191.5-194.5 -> 41.2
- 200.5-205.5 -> 24.9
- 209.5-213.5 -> 20.9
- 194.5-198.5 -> 38.8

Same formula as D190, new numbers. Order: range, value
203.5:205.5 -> 18.68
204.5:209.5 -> 18.75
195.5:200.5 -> 38.37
